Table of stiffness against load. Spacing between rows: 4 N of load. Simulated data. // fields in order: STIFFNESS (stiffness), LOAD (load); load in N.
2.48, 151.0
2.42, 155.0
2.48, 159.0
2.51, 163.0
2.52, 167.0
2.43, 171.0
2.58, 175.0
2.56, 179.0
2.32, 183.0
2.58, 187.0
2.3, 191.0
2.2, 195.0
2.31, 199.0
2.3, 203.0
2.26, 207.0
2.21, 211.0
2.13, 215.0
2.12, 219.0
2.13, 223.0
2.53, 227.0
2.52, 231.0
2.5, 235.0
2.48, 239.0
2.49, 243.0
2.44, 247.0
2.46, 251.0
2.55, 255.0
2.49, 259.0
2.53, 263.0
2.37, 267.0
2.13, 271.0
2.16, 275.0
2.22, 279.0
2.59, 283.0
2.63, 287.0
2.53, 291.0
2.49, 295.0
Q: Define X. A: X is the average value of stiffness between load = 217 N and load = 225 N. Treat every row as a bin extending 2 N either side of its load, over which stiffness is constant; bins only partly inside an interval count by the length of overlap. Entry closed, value 2.12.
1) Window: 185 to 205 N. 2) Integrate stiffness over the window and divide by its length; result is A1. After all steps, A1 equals 2.34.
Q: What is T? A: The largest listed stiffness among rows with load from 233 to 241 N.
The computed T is 2.5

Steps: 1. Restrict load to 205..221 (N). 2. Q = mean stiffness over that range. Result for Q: 2.18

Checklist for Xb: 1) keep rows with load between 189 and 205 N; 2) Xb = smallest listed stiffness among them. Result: 2.2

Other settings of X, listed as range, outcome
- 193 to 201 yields 2.25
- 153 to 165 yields 2.47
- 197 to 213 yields 2.27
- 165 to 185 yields 2.48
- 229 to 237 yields 2.51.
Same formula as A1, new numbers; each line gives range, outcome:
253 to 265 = 2.52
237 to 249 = 2.47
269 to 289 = 2.35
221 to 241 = 2.43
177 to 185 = 2.44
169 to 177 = 2.5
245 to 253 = 2.45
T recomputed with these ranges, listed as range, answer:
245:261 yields 2.55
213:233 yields 2.53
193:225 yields 2.31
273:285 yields 2.59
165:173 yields 2.52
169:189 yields 2.58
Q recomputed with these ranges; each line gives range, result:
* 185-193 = 2.44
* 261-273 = 2.34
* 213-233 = 2.29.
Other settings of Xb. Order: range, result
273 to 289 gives 2.16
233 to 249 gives 2.44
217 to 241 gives 2.12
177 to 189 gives 2.32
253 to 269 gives 2.37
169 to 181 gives 2.43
